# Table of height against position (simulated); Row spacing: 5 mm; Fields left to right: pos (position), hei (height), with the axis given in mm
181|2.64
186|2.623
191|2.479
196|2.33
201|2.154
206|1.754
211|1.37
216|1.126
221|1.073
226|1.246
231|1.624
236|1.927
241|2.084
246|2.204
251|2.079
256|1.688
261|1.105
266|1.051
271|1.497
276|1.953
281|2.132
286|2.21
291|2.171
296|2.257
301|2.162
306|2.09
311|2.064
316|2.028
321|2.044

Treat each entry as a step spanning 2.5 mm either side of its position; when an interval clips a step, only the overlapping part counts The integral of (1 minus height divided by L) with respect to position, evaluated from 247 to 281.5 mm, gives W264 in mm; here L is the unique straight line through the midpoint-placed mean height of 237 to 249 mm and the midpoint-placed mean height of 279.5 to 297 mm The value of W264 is 8.2 mm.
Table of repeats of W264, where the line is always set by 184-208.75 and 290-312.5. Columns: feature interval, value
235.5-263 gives 4.3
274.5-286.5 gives 0.4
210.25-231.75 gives 9.4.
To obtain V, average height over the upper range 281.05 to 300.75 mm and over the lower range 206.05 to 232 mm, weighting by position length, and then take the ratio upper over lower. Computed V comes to 1.67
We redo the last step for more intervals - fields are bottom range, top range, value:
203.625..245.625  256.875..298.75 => 1.15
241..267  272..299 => 1.24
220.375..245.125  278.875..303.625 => 1.31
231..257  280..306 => 1.10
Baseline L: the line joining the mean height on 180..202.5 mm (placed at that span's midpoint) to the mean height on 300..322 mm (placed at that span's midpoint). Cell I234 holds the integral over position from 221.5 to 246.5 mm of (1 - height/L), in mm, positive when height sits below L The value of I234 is 6.3 mm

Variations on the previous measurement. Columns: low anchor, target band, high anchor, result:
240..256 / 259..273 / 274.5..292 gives 5.9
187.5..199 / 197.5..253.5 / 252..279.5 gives 7.6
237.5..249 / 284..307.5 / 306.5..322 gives -1.3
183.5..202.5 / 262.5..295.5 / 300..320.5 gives 4.9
